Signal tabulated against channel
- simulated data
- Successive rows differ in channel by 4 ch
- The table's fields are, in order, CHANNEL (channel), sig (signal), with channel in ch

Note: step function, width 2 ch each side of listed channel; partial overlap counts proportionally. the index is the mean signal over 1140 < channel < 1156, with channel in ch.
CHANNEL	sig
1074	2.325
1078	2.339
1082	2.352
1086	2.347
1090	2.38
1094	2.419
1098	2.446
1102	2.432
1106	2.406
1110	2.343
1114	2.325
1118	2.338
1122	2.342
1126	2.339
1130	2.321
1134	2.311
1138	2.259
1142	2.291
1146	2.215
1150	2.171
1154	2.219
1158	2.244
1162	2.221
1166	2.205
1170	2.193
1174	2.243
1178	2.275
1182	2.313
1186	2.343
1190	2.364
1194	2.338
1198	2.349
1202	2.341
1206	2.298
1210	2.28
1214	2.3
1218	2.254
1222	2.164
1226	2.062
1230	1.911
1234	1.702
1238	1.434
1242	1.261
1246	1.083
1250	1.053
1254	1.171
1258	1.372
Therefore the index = 2.22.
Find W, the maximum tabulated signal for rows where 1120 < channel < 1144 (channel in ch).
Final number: 2.342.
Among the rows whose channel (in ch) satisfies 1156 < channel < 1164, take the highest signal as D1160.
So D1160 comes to 2.244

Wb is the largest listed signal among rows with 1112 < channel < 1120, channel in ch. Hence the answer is 2.338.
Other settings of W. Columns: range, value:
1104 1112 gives 2.406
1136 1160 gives 2.291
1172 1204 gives 2.364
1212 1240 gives 2.3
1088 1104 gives 2.446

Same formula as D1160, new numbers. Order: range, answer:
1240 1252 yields 1.261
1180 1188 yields 2.343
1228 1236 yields 1.911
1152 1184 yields 2.313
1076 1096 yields 2.419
